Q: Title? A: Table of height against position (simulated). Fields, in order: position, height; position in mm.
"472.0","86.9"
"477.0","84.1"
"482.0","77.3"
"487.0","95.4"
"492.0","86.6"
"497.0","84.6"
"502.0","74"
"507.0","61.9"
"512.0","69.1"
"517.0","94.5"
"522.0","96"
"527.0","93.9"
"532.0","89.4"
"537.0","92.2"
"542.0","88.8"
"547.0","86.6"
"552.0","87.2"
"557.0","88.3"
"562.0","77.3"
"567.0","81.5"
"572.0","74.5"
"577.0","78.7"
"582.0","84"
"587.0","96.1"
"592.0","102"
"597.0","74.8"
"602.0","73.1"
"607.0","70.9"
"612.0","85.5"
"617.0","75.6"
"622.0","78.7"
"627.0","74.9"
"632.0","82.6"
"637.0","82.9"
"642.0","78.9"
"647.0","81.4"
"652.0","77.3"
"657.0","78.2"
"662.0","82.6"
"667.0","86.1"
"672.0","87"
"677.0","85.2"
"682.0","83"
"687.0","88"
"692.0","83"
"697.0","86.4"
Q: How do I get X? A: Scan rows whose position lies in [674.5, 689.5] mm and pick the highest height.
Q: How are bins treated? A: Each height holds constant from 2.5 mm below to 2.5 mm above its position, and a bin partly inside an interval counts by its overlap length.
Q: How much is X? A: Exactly 88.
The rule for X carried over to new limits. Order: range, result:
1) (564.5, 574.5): 81.5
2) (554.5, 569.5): 88.3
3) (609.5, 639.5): 85.5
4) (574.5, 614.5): 102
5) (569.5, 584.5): 84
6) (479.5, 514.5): 95.4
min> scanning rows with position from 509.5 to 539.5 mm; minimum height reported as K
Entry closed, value 69.1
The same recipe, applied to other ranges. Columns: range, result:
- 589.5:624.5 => 70.9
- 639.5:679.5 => 77.3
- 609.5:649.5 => 74.9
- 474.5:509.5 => 61.9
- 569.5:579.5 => 74.5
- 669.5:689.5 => 83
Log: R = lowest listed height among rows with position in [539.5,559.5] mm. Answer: 86.6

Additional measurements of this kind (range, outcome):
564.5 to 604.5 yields 73.1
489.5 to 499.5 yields 84.6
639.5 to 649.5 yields 78.9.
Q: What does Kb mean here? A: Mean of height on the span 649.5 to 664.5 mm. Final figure 79.4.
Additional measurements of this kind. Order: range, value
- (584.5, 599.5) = 91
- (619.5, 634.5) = 78.7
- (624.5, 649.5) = 80.1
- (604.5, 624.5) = 77.7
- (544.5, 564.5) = 84.8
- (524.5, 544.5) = 91.1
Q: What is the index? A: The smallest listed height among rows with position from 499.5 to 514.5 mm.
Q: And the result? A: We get 61.9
